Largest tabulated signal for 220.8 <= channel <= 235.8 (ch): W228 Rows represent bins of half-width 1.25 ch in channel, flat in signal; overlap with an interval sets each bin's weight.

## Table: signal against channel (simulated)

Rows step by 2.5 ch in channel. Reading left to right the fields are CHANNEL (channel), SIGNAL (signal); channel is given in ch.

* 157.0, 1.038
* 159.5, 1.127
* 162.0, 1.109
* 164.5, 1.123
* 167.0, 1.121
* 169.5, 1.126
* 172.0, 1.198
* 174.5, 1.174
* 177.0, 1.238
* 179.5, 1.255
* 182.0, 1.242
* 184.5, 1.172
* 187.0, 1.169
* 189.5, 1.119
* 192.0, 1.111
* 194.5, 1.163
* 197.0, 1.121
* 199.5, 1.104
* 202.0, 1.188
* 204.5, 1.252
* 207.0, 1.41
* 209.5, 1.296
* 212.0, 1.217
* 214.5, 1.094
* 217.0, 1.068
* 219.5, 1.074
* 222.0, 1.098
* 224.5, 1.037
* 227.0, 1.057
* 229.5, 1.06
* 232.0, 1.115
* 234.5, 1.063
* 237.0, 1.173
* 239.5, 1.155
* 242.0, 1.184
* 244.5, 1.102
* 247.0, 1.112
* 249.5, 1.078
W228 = 1.115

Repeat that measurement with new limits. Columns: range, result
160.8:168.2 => 1.123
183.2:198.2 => 1.172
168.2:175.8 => 1.198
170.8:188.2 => 1.255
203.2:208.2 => 1.41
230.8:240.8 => 1.173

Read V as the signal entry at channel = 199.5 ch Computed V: 1.104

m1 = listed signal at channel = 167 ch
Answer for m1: 1.121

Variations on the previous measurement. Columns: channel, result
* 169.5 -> 1.126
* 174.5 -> 1.174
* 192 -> 1.111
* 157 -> 1.038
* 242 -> 1.184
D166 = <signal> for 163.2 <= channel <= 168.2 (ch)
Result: 1.12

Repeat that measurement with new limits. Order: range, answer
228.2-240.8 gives 1.11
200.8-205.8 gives 1.22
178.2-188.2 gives 1.21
